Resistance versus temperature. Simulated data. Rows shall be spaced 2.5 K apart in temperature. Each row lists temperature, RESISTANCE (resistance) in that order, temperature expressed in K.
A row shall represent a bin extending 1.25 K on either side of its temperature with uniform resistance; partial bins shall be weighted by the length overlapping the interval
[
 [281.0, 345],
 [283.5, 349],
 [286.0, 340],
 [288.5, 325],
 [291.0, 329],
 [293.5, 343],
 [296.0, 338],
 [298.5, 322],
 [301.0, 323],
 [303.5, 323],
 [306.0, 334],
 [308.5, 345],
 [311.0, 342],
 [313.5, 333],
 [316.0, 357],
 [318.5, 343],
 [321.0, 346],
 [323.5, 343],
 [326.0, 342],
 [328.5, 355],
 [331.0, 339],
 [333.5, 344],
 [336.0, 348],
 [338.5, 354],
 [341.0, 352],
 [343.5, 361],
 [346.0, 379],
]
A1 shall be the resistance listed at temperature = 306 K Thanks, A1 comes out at 334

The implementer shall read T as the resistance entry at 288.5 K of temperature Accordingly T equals 325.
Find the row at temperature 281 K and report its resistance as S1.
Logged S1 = 345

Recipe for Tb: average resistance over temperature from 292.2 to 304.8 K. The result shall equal 330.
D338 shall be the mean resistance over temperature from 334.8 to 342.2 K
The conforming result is 351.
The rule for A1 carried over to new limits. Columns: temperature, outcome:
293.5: 343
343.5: 361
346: 379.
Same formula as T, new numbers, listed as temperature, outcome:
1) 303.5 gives 323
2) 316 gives 357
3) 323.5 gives 343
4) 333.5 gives 344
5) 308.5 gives 345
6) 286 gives 340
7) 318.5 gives 343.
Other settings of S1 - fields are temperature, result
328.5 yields 355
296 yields 338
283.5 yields 349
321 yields 346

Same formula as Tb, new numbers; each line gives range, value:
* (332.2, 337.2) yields 346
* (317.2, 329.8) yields 346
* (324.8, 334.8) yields 345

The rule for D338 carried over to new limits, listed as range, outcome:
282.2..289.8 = 338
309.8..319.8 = 344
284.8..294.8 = 334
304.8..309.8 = 340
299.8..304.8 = 323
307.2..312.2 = 343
